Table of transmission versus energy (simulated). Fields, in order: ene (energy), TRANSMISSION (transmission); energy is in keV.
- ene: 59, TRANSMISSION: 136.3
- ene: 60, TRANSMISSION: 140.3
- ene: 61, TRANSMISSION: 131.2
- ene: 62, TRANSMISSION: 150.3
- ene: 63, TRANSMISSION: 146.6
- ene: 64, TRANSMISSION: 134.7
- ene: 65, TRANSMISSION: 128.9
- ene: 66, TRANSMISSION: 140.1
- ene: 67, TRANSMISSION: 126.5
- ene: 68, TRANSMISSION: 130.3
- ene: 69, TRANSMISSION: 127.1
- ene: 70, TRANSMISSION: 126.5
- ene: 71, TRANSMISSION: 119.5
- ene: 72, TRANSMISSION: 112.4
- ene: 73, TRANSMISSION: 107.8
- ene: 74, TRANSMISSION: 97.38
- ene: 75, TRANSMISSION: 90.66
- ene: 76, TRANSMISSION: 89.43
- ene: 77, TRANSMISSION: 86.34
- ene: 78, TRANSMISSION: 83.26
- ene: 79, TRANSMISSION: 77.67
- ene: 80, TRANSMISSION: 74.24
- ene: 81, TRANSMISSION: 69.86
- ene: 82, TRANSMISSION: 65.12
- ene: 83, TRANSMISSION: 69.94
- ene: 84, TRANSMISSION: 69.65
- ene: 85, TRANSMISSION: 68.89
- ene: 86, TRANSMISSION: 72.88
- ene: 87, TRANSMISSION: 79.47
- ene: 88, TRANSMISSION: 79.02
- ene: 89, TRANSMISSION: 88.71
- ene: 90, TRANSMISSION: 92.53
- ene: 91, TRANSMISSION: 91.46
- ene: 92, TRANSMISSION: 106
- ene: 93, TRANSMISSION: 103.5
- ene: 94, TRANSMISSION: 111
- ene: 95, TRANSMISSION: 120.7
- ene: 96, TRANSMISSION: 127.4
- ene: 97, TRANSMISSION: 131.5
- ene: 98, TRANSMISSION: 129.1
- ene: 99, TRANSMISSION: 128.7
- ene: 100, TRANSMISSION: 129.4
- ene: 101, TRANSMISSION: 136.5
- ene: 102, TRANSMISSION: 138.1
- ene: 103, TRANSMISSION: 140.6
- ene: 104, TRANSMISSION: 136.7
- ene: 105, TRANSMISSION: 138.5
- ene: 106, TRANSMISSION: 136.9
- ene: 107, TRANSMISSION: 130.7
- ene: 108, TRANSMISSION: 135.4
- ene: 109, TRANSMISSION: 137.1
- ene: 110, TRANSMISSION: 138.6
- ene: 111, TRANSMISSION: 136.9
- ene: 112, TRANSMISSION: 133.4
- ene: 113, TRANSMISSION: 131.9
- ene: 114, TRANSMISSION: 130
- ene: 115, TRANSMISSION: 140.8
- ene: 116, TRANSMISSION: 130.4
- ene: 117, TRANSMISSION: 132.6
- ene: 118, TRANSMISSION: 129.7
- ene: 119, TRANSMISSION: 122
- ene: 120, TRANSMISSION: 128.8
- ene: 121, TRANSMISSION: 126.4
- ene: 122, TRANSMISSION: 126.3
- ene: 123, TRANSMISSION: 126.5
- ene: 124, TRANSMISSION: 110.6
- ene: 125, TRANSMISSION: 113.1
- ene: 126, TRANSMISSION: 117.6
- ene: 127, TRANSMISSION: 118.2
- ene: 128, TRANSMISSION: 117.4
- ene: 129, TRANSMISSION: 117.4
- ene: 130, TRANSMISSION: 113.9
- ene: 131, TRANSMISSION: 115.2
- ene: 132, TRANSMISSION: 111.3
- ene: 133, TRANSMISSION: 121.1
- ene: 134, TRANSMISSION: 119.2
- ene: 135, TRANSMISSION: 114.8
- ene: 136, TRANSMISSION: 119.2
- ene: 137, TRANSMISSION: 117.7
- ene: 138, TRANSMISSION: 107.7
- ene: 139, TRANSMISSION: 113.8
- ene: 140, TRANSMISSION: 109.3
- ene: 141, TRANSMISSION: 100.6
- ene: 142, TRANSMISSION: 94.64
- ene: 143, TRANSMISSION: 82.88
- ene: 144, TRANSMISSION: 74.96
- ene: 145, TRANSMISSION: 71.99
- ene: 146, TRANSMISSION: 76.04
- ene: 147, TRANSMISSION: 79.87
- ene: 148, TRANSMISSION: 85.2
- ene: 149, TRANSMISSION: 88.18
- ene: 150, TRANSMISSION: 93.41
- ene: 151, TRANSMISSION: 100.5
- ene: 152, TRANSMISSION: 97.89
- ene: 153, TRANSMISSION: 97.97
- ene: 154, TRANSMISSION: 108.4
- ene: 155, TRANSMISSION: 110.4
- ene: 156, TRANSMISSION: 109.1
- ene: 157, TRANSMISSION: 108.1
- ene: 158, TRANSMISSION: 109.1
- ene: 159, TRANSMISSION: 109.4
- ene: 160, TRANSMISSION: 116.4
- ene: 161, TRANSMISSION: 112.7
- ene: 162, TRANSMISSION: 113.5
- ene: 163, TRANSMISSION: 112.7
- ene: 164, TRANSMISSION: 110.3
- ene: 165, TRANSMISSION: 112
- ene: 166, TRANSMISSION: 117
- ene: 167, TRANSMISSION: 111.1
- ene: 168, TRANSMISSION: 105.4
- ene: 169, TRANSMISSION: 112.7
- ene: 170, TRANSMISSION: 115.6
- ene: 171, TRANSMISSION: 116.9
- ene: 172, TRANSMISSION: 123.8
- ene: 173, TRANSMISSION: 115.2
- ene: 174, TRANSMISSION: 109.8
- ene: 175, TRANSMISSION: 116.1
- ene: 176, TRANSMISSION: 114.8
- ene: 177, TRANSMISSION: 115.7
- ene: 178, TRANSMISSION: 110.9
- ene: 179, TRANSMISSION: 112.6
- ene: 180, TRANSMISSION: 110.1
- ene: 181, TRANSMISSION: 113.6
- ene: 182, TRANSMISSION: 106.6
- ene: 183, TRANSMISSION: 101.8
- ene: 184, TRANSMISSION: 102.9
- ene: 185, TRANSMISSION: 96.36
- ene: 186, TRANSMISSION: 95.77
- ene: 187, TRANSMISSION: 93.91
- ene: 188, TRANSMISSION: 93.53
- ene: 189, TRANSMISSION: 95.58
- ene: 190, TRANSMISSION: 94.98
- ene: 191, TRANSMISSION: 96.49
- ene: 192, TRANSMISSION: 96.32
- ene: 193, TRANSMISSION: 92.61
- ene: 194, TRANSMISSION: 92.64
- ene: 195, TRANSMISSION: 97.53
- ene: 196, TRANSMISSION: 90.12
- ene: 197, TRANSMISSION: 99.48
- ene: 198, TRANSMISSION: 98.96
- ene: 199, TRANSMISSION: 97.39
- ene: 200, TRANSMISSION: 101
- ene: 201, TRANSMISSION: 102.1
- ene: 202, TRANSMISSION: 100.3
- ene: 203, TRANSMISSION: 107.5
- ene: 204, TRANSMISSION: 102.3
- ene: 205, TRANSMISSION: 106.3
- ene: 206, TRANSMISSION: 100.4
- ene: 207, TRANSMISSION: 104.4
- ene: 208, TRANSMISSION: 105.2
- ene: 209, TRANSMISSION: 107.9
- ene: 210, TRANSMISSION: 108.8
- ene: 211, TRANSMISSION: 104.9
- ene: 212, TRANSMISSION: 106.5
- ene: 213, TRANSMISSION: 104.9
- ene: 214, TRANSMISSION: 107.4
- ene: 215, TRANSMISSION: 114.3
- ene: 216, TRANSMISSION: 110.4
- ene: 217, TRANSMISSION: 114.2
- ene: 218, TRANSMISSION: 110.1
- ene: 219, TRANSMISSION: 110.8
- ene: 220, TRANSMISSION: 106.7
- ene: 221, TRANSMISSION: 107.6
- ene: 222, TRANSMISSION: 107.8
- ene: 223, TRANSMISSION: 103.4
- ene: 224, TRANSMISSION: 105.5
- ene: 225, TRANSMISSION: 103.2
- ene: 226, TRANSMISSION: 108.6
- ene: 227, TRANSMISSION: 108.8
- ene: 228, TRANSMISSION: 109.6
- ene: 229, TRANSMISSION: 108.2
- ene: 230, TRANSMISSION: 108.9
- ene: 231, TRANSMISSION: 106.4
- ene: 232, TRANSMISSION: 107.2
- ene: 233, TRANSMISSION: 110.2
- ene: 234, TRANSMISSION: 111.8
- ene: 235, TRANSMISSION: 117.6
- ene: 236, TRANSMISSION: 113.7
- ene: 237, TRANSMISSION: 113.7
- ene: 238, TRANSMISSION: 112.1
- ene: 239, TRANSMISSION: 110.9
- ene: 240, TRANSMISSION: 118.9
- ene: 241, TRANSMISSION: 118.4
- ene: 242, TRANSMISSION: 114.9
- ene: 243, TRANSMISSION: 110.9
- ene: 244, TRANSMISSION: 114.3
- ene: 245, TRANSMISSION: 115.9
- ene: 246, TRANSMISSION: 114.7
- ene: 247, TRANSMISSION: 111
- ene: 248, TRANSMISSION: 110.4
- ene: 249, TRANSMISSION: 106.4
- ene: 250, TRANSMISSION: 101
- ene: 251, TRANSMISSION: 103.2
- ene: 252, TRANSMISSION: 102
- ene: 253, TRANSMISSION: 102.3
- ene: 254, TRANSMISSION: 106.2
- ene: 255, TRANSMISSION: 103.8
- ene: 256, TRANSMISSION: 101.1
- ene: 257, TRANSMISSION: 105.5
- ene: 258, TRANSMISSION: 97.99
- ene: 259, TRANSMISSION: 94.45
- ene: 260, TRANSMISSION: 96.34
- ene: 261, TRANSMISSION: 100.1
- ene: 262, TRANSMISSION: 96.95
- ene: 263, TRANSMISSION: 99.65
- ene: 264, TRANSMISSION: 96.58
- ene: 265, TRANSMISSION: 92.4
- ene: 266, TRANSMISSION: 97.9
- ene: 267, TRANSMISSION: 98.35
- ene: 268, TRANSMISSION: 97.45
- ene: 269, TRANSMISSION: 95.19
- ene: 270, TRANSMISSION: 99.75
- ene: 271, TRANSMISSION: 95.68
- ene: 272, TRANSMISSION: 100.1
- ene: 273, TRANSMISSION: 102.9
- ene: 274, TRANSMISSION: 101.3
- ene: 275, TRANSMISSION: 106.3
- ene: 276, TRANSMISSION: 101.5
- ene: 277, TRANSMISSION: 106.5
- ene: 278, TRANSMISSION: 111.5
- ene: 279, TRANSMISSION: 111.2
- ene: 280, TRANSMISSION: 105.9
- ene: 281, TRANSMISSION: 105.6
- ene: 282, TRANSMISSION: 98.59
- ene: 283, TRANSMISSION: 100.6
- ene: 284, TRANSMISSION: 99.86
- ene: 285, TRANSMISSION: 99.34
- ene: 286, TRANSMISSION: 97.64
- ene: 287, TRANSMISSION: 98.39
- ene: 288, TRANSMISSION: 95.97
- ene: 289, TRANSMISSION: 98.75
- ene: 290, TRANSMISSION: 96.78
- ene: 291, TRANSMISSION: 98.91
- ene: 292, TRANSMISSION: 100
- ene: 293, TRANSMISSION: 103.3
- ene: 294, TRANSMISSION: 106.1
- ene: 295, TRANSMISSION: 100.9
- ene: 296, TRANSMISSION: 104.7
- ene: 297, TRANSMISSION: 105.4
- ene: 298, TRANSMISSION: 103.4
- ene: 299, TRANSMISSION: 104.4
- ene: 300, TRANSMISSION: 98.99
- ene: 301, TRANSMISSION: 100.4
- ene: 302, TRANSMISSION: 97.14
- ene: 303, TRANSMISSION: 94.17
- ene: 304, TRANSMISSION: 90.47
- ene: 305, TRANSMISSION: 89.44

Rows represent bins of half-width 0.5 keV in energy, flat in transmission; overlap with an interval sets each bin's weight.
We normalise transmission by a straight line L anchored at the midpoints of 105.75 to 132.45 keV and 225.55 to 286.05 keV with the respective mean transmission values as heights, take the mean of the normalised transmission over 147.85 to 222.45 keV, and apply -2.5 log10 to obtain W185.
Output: 0.10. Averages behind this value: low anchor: 126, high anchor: 105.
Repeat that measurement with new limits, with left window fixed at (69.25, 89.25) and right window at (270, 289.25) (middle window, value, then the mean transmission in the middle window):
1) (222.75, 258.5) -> -0.103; 109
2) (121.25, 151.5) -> -0.159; 105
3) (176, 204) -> -0.063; 101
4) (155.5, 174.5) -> -0.204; 113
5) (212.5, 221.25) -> -0.130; 110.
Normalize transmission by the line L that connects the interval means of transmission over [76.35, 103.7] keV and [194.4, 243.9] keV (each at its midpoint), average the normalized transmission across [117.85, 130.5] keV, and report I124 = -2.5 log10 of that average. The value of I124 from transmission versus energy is -0.19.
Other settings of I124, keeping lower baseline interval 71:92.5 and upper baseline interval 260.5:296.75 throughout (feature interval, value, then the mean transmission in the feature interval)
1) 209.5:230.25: -0.13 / 108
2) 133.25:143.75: -0.20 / 108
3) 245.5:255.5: -0.08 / 106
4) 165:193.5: -0.15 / 107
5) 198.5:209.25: -0.09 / 103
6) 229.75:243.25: -0.16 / 113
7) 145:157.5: -0.05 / 95.3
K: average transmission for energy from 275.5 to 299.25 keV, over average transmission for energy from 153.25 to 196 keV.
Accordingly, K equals 0.95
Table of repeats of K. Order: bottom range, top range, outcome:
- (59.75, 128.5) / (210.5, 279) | 0.92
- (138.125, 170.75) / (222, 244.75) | 1.09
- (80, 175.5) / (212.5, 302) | 0.94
